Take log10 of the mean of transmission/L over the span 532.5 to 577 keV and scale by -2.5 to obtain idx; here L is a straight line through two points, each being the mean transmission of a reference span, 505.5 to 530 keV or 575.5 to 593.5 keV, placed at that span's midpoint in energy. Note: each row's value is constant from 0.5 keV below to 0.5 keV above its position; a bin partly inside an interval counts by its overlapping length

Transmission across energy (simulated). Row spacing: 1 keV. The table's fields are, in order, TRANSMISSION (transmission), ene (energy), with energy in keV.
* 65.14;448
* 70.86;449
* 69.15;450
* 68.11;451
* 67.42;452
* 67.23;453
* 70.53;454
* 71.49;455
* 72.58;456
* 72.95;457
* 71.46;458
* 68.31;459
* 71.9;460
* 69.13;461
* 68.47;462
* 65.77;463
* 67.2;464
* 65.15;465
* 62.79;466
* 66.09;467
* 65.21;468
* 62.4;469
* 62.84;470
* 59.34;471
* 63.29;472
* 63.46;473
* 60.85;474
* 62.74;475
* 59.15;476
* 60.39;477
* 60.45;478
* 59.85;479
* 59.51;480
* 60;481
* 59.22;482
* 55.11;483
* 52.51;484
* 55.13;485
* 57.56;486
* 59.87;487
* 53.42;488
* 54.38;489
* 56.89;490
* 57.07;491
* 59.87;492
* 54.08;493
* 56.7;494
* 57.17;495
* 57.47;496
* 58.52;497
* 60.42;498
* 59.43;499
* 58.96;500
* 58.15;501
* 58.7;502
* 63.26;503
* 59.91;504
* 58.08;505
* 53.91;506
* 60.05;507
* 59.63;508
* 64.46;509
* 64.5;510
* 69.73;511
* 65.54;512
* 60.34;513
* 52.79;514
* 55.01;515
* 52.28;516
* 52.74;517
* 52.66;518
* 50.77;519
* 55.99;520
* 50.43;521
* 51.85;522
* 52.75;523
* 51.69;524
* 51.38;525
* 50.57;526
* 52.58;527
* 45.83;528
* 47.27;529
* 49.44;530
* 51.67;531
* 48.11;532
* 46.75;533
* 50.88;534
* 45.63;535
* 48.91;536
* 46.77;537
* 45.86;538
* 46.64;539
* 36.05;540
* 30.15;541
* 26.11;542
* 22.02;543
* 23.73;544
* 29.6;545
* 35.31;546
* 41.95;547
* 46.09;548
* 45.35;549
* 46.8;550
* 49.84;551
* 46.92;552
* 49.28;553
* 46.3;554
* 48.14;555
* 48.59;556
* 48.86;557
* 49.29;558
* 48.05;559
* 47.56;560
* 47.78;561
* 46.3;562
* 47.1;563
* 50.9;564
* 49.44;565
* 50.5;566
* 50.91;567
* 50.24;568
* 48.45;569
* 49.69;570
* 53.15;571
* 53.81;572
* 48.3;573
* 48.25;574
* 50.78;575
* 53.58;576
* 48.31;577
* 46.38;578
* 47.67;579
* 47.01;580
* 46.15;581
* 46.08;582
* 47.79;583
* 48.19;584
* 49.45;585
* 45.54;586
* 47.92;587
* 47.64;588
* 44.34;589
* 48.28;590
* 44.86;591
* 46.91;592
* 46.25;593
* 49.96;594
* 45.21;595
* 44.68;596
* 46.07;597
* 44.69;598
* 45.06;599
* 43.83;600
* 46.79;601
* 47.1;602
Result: 0.12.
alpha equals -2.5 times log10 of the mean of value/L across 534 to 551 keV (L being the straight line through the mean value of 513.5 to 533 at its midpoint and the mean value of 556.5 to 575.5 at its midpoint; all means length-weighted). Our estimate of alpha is 0.27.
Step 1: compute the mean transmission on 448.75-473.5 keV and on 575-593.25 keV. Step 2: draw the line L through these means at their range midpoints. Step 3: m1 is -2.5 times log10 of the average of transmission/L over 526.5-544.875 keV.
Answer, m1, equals 0.30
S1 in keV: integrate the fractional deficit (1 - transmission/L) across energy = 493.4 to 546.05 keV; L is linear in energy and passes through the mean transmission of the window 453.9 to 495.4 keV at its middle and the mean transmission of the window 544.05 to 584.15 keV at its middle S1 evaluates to 3.46 keV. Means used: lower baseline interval 62.1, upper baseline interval 47.3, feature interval 51.4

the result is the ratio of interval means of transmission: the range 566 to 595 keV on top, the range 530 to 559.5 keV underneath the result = 1.1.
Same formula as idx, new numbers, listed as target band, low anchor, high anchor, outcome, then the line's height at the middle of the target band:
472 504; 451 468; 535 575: 0.053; 61.5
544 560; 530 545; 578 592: -0.054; 42.5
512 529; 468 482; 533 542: -0.102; 48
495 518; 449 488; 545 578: -0.030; 57.5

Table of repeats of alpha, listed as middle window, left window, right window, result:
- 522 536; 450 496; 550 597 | 0.103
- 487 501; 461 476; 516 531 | 0.012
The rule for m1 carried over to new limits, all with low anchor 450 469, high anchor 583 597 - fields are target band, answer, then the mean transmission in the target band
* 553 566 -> 0.08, 48.3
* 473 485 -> 0.11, 59.1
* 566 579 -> -0.01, 50.1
